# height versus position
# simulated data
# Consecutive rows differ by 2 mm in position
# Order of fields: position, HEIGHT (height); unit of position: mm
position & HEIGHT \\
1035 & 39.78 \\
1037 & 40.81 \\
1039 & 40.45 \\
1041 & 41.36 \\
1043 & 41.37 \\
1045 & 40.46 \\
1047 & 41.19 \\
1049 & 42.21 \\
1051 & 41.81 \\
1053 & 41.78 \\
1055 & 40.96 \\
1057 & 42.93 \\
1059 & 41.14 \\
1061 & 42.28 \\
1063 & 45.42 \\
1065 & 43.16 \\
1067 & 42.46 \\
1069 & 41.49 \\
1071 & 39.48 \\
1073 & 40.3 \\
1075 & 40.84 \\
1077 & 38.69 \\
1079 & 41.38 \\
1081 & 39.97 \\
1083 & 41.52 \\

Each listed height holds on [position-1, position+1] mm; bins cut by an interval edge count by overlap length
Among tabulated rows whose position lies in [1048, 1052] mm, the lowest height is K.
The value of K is 41.81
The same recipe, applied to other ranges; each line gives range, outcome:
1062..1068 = 42.46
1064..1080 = 38.69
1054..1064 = 40.96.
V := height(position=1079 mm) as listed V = 41.38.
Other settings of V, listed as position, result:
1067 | 42.46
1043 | 41.37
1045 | 40.46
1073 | 40.3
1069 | 41.49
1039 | 40.45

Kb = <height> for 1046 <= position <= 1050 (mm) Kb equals 41.7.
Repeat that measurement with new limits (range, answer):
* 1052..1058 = 41.9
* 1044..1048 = 40.8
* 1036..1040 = 40.6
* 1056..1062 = 42.1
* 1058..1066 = 43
